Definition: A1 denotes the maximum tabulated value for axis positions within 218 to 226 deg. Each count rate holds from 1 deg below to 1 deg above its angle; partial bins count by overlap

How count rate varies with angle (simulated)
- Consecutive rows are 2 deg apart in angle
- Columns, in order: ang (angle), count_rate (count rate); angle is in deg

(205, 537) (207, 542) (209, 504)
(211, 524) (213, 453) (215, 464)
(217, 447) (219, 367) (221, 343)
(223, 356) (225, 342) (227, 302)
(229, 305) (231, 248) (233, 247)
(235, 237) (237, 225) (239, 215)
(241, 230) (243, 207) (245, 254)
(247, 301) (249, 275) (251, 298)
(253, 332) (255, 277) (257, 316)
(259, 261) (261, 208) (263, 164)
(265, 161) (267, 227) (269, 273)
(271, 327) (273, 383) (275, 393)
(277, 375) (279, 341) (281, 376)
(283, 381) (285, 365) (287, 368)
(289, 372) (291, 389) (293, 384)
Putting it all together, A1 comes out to 367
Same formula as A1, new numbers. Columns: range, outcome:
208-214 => 524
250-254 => 332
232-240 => 247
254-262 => 316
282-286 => 381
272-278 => 393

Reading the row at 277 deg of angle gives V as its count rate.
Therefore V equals 375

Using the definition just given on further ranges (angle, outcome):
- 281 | 376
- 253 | 332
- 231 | 248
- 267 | 227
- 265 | 161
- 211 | 524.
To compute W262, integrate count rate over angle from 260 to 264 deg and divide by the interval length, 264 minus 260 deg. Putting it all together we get 186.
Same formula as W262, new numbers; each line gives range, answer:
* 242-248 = 254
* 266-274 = 302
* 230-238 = 239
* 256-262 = 262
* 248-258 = 300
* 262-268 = 184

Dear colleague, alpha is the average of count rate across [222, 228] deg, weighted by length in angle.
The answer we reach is 333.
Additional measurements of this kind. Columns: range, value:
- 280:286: 374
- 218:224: 355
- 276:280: 358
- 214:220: 426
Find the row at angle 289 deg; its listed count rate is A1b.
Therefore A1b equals 372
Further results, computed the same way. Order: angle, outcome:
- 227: 302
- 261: 208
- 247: 301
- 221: 343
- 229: 305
